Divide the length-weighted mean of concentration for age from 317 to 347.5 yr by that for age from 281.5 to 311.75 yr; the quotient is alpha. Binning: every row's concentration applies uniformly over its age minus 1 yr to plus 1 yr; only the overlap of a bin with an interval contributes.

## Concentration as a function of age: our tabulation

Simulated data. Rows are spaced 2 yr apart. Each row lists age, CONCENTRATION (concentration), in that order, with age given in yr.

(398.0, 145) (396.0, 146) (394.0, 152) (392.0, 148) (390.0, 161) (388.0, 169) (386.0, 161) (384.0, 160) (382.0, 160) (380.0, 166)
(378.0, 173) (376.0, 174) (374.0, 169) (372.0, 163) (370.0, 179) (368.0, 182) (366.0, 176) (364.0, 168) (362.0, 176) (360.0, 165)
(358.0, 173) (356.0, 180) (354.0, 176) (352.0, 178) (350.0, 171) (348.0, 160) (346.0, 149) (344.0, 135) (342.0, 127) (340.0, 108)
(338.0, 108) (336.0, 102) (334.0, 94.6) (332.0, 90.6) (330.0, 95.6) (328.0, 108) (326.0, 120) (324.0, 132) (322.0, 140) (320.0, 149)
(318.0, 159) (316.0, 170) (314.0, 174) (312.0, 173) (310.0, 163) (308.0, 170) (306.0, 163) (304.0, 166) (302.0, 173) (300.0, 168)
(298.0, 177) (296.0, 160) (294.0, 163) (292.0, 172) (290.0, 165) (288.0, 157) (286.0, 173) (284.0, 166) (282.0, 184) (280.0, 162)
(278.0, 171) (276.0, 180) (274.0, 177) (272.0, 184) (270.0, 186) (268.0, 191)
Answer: 0.7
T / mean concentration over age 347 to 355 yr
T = 171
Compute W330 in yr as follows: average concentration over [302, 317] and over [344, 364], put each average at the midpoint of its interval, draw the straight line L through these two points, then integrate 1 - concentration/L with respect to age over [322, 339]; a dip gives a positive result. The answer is 6.1 yr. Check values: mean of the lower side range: 169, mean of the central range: 108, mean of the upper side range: 168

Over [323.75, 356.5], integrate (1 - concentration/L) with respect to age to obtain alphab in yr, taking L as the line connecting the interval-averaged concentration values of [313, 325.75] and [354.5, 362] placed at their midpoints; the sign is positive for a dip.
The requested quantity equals 6.7 yr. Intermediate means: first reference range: 152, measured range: 131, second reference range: 173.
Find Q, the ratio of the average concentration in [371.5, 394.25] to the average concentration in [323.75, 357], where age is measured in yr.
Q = 1.24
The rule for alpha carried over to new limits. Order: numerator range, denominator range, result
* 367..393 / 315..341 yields 1.37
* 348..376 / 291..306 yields 1.03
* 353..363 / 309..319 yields 1.04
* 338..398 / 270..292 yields 0.93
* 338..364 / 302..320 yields 0.94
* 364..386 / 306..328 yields 1.11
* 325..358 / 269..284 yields 0.75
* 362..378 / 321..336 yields 1.56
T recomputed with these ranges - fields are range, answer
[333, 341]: 103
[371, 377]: 169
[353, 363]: 174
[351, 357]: 178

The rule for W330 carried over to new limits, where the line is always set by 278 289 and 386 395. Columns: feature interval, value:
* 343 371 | -1.4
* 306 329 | 2.0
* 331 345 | 4.6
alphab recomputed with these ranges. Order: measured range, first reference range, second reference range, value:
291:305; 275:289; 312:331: -0.9 yr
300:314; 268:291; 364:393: 0.3 yr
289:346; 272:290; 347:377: 9.3 yr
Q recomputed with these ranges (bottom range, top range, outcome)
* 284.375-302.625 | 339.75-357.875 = 0.94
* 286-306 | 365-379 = 1.04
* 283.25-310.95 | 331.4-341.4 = 0.61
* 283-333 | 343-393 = 1.08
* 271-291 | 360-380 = 1.00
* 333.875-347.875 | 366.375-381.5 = 1.41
